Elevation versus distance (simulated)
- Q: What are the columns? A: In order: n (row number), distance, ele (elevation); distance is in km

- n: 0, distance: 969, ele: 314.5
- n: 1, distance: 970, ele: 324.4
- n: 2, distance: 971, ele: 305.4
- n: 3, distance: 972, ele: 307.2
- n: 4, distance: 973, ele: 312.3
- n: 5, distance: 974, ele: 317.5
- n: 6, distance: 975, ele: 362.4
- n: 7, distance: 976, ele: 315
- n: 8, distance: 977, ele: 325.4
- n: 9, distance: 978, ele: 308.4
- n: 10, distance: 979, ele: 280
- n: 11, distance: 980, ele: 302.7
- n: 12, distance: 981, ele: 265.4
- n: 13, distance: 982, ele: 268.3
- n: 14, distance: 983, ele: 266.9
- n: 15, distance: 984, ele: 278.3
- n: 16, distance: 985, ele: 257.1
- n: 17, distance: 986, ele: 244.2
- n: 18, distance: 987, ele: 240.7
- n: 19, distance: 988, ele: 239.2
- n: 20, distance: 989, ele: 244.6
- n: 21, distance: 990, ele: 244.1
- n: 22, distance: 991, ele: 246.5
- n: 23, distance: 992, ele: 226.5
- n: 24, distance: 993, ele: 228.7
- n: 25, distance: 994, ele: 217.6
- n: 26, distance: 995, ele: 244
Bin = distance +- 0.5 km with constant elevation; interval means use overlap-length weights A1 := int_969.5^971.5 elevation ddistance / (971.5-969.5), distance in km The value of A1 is 315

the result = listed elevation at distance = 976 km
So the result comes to 315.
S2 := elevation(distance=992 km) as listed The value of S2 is 226.5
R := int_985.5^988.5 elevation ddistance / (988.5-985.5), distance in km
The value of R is 241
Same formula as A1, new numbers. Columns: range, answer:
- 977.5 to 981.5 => 289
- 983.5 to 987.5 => 255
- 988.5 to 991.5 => 245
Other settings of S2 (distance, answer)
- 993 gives 228.7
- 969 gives 314.5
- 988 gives 239.2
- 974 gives 317.5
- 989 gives 244.6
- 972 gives 307.2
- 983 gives 266.9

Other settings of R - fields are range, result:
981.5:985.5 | 268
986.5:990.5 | 242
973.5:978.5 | 326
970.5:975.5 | 321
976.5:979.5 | 305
